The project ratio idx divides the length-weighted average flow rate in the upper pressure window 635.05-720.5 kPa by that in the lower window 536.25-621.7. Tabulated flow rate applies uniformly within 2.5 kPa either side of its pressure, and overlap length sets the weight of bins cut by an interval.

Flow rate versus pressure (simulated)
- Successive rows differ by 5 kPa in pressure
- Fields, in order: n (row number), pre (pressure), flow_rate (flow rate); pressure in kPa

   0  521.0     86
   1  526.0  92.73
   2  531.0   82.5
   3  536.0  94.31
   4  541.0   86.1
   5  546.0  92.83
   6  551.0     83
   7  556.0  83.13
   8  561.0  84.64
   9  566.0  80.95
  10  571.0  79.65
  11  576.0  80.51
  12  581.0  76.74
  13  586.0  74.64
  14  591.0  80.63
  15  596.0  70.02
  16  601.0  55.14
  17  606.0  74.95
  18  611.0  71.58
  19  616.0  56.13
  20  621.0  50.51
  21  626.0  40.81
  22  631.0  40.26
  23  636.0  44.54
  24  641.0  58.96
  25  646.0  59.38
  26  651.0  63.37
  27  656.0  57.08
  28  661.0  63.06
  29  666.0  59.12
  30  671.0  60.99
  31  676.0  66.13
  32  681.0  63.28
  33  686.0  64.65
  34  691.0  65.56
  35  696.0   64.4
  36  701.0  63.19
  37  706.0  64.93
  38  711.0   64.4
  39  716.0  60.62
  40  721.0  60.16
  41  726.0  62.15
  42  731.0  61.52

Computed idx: 0.81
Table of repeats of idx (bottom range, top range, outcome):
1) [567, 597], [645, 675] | 0.78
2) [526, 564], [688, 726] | 0.73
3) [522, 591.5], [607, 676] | 0.68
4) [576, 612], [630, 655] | 0.75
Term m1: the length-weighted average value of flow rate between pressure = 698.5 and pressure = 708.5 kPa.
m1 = 64.1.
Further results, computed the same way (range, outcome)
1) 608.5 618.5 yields 63.9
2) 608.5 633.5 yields 51.9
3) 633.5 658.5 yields 56.7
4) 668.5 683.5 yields 63.5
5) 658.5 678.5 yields 62.3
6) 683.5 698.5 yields 64.9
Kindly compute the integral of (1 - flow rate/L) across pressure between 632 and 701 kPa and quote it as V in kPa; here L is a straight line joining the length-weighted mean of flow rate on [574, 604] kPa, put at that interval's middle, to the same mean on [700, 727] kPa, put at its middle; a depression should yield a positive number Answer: 6.1 kPa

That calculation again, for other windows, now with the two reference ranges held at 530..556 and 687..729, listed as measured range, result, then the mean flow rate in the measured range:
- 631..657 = 6.3 kPa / 55.1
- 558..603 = 3.3 kPa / 76.2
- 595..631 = 9.0 kPa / 58.1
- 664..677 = 1.3 kPa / 61.7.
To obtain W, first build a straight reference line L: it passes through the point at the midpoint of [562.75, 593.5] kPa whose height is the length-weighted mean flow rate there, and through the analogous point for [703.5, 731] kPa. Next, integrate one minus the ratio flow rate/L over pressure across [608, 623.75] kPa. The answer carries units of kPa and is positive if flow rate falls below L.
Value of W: 3.2 kPa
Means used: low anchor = 79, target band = 59.6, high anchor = 62.4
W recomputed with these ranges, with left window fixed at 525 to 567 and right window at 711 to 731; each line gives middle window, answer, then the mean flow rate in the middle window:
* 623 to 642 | 7.40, 45.2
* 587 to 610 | 2.49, 70.6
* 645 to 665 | 2.89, 60.7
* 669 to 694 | 1.09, 64.2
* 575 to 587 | 0.65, 77.2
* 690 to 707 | 0.08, 64.4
